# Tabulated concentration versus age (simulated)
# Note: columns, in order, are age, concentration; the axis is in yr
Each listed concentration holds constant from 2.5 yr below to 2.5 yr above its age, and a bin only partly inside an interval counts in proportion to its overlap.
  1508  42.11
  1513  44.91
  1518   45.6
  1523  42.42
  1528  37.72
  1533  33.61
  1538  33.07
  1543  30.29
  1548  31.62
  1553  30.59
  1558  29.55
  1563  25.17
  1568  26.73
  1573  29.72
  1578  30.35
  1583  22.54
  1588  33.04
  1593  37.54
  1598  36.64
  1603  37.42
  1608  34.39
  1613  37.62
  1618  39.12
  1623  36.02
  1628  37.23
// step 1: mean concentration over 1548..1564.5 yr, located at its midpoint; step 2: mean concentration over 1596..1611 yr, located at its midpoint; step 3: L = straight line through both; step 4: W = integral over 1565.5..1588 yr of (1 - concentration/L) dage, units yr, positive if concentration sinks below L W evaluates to 2.9 yr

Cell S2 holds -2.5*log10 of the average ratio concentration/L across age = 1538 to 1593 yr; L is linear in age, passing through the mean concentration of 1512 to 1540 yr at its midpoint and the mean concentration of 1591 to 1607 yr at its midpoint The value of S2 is 0.275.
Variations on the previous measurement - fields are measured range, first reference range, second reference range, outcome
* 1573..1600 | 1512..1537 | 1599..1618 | 0.187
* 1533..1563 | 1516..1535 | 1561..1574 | 0.073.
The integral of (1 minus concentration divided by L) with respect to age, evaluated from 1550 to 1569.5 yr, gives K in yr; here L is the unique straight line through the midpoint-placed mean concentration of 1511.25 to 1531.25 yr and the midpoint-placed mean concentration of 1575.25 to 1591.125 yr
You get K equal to 3.4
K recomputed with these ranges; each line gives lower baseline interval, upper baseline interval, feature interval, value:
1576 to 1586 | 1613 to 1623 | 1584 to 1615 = -3.1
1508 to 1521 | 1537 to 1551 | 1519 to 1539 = 0.3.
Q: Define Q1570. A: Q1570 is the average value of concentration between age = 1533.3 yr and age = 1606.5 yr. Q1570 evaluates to 31.1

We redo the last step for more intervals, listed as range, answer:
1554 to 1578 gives 28.2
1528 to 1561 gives 31.8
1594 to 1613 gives 36.5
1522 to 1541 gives 36.1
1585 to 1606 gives 35.8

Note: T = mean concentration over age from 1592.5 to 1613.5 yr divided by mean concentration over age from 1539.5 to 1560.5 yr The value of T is 1.2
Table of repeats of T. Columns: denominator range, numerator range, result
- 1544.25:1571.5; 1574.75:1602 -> 1.12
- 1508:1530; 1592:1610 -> 0.85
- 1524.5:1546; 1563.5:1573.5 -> 0.80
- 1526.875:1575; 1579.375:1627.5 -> 1.14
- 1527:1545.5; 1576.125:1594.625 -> 0.92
